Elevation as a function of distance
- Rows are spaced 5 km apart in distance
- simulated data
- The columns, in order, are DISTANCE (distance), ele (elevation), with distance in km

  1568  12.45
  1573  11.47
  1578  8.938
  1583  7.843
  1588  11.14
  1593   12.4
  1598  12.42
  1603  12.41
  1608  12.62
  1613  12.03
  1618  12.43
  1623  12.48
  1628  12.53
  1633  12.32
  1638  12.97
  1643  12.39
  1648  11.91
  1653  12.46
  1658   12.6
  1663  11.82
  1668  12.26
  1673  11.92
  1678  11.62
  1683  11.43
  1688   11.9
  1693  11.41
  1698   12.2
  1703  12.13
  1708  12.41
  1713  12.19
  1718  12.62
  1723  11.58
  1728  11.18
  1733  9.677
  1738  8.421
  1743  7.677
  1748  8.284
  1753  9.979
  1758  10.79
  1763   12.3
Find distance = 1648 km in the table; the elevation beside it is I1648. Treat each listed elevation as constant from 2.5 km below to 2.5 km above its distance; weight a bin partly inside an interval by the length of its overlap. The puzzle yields 11.91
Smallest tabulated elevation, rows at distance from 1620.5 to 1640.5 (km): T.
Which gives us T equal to 12.32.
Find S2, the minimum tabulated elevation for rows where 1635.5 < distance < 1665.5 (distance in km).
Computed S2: 11.82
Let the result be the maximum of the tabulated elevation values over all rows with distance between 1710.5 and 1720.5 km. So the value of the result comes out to 12.62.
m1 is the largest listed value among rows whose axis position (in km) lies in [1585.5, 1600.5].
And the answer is 12.42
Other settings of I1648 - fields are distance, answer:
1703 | 12.13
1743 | 7.677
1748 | 8.284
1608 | 12.62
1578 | 8.938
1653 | 12.46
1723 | 11.58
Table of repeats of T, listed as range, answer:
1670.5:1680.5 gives 11.62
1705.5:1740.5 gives 8.421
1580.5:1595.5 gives 7.843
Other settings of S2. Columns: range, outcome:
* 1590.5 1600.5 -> 12.4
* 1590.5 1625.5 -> 12.03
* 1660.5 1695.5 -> 11.41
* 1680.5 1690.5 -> 11.43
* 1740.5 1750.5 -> 7.677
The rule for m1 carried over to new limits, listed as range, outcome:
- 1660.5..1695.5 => 12.26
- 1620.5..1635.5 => 12.53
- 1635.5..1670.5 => 12.97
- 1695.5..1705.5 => 12.2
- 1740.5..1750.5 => 8.284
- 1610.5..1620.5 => 12.43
